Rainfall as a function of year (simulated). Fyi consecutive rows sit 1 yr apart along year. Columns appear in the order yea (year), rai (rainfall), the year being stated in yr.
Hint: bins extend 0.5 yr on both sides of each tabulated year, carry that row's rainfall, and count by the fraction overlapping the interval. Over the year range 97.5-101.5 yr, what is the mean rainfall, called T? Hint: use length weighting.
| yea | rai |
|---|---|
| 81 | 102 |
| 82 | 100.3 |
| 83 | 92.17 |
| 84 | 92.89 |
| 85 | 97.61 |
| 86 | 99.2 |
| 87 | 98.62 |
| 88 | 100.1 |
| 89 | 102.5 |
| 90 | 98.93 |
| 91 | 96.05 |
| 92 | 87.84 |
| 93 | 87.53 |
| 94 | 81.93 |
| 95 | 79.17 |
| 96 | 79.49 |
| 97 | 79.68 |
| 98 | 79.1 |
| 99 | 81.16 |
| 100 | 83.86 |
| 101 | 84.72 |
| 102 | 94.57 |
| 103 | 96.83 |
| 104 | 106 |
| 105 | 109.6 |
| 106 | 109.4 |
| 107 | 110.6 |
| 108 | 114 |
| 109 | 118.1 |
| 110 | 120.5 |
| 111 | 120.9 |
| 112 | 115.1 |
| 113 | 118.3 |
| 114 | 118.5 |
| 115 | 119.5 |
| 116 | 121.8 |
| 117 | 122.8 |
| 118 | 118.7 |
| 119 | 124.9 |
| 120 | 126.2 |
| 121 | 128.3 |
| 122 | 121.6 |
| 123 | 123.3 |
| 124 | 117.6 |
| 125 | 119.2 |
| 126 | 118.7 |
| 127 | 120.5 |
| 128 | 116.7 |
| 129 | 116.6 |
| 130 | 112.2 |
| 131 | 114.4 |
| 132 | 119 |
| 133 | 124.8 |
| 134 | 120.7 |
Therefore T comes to 82.2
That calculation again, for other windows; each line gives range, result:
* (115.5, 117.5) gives 122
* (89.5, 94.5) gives 90.5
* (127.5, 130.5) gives 115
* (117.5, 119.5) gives 122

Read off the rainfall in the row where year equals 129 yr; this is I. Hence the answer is 116.6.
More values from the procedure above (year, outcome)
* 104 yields 106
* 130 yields 112.2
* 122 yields 121.6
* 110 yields 120.5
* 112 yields 115.1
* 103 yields 96.83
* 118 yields 118.7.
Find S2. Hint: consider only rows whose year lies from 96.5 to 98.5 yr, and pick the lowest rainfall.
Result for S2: 79.1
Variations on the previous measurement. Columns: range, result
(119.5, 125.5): 117.6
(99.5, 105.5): 83.86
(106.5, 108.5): 110.6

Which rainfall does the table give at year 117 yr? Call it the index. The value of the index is 122.8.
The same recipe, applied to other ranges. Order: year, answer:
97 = 79.68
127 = 120.5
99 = 81.16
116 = 121.8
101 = 84.72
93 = 87.53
